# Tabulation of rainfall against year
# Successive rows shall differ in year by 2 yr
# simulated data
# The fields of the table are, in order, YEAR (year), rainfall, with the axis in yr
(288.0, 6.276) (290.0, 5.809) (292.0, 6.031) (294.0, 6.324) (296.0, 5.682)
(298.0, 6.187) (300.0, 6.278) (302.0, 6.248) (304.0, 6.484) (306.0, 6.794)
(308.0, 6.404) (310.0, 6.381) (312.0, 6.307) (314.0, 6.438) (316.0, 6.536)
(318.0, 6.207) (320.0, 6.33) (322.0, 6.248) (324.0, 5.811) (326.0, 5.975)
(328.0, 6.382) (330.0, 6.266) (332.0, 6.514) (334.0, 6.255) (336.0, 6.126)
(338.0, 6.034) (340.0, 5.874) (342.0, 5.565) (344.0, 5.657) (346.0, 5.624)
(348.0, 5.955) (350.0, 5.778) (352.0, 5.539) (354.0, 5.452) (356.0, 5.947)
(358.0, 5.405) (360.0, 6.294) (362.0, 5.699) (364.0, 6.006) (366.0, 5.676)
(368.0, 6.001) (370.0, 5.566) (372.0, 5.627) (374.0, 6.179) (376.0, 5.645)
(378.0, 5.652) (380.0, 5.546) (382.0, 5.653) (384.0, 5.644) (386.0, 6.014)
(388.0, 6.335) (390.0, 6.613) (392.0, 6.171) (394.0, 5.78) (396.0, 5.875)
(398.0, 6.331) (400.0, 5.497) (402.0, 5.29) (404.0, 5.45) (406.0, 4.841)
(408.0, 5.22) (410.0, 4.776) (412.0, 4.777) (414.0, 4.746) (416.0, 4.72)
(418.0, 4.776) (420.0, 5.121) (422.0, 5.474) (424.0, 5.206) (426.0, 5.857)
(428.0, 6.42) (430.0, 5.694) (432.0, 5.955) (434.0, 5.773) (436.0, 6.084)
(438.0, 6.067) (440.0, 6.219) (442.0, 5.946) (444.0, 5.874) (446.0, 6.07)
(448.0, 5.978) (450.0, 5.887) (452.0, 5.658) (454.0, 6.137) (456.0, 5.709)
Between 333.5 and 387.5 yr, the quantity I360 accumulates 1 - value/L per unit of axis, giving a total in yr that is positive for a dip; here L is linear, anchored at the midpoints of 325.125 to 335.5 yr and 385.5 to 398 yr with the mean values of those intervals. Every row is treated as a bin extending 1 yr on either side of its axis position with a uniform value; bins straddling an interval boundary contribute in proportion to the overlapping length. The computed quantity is 3.7 yr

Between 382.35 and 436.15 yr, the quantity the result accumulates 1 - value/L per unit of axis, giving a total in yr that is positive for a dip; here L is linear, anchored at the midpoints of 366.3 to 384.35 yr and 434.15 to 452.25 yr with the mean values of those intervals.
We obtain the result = 2.62 yr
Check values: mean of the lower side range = 5.72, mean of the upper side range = 5.98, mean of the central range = 5.56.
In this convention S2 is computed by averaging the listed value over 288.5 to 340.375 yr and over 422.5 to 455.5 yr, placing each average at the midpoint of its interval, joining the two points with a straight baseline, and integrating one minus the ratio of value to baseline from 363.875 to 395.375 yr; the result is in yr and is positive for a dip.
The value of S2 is 0.98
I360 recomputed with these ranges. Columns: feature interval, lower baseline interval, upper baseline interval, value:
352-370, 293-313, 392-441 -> 0.36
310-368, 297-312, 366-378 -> 0.74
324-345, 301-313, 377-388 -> 0.47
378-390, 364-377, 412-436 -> -0.38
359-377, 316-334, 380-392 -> 0.68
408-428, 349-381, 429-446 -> 2.63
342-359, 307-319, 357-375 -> 0.92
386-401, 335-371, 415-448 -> -0.87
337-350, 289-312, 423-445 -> 0.75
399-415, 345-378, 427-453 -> 2.21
